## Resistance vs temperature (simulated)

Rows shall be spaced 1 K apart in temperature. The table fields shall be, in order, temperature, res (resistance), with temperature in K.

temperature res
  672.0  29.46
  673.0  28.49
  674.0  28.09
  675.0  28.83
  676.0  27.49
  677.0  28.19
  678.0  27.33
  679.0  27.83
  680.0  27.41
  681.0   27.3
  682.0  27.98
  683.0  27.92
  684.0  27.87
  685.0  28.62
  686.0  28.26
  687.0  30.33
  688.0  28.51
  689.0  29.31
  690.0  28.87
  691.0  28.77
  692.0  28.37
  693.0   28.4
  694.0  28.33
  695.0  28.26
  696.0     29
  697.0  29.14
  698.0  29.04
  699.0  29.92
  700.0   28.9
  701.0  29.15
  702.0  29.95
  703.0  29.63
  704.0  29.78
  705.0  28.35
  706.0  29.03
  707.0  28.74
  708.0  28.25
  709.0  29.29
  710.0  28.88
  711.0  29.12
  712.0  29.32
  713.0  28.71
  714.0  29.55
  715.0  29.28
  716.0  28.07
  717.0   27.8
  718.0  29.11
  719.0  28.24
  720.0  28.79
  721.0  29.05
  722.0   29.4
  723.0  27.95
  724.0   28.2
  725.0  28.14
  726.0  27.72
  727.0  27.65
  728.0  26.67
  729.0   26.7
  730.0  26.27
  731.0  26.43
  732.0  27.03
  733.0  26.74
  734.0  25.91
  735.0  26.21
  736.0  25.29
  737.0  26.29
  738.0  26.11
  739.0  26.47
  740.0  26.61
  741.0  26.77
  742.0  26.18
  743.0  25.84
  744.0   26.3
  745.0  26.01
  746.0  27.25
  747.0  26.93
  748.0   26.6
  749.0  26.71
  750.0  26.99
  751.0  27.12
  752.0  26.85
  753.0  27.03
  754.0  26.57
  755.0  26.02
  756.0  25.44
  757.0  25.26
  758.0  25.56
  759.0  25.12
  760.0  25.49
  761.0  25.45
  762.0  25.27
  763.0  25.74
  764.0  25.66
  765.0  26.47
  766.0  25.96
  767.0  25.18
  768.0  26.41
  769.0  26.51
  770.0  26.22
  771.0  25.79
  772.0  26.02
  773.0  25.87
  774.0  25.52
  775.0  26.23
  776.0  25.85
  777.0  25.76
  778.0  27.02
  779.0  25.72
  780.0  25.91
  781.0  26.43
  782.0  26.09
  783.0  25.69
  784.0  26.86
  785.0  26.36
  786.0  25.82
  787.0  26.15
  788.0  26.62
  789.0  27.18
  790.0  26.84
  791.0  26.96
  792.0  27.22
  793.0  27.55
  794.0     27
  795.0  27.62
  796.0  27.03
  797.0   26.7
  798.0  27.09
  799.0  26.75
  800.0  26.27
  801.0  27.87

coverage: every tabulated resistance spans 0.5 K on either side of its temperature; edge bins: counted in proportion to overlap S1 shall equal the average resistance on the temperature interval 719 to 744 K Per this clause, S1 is 27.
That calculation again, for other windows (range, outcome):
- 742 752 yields 26.6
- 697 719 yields 29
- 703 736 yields 28.1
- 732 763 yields 26.2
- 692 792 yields 27.1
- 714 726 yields 28.6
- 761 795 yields 26.2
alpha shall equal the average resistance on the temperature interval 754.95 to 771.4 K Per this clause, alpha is 25.7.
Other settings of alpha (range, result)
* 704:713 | 28.9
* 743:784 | 26.1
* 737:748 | 26.4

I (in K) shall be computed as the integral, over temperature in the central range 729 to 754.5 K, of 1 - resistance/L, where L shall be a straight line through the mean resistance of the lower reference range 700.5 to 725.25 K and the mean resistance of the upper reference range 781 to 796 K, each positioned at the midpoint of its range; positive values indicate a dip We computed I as 1.40 K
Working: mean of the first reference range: 28.9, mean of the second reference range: 26.7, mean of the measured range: 26.5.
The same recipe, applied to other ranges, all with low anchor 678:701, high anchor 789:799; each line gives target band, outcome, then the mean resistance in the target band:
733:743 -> 0.60 K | 26.2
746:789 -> 2.09 K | 26.1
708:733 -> -0.07 K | 28.2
